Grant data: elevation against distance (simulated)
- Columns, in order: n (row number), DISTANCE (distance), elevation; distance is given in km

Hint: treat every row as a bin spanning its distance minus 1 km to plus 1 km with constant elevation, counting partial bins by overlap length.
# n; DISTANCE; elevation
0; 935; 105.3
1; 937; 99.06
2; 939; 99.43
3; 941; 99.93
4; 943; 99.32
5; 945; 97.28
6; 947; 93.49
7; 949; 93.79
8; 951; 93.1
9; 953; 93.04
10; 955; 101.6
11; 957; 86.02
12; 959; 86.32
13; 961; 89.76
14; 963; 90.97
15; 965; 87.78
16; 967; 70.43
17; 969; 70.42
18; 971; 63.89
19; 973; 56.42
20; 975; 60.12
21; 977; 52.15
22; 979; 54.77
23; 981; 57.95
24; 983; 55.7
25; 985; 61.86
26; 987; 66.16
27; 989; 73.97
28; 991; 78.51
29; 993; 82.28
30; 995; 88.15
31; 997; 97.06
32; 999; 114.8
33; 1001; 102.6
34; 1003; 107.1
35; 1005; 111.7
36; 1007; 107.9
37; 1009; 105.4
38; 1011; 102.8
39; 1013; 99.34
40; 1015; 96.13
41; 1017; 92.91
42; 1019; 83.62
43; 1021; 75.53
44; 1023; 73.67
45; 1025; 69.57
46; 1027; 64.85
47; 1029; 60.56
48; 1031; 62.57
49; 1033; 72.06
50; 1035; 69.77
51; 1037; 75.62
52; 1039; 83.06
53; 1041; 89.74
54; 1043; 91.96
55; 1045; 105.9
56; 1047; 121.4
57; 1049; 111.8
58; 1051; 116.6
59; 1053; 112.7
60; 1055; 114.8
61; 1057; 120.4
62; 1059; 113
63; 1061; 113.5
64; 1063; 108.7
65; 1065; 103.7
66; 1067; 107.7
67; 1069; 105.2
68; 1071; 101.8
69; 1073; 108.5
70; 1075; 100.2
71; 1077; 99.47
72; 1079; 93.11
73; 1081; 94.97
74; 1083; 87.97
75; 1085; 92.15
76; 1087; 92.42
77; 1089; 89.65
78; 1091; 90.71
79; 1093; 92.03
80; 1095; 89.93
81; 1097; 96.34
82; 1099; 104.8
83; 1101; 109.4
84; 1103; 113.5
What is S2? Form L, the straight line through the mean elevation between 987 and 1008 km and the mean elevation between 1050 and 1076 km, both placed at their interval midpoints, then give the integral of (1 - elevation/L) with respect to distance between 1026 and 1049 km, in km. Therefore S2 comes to 4.7 km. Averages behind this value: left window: 95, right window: 110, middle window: 82.9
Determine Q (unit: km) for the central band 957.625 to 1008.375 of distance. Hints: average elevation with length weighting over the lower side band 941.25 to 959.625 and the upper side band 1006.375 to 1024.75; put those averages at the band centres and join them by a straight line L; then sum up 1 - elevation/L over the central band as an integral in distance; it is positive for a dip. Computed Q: 7.2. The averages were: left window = 94.2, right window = 91.8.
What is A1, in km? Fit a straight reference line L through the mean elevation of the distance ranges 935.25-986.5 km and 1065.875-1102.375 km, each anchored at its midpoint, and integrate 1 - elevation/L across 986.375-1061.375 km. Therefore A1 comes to -2.8 km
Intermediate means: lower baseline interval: 80.8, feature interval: 92.8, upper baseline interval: 97.8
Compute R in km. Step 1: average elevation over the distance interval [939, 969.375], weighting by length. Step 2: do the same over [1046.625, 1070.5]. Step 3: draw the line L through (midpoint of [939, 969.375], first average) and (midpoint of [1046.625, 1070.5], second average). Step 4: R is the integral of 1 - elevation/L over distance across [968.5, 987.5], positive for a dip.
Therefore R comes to 7.2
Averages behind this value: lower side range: 90.9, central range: 59.5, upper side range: 112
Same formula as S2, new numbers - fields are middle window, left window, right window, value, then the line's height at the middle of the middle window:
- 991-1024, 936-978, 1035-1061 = -0.18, 95.4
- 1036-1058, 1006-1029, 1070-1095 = -3.19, 90.7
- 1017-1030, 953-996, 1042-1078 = 2.85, 93.7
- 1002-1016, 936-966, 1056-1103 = -1.03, 97.2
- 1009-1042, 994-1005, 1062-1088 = 6.97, 102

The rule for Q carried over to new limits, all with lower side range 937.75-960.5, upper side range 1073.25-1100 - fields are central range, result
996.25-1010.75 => -1.8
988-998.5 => 1.0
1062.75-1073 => -1.2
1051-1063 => -2.5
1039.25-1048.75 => -0.7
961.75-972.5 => 2.1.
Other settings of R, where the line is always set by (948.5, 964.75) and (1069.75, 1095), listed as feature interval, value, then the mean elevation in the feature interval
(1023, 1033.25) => 3.0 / 66.2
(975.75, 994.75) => 5.5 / 65.7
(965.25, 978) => 3.9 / 63.7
